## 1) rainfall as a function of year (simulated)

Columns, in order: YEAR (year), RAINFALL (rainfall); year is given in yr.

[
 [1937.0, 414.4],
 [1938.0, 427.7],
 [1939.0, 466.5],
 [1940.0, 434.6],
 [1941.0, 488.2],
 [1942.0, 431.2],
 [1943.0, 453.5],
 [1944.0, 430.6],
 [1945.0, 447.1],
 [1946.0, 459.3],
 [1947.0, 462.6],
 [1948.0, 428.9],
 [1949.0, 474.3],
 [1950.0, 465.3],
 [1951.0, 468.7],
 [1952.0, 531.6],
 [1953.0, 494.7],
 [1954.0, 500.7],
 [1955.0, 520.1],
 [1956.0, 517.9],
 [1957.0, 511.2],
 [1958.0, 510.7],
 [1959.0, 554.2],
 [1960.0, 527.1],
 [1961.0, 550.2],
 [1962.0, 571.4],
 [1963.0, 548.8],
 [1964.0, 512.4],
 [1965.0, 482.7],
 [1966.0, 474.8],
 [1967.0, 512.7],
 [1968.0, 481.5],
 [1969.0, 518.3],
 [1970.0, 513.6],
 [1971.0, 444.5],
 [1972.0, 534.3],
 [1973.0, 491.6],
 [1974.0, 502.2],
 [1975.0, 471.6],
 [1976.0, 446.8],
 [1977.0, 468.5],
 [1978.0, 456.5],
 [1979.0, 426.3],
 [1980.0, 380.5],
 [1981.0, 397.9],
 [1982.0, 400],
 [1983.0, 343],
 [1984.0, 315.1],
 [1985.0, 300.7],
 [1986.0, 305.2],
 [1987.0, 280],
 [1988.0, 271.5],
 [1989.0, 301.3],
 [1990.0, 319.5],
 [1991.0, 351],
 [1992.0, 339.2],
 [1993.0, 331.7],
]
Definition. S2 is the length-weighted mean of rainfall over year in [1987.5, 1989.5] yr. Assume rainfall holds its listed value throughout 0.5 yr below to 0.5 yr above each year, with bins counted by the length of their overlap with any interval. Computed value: 286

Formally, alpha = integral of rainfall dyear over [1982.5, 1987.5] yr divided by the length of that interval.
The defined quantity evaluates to 309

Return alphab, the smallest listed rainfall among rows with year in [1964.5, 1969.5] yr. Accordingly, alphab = 474.8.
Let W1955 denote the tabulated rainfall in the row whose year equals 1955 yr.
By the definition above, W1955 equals 520.1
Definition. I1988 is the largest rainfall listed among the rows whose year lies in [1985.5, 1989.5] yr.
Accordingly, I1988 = 305.2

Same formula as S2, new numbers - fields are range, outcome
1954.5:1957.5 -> 516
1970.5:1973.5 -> 490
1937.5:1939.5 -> 447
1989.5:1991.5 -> 335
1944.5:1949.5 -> 454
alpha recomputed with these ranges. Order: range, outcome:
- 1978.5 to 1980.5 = 403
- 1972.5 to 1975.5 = 488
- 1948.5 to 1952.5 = 485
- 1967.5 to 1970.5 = 504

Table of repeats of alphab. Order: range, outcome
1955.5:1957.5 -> 511.2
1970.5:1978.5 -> 444.5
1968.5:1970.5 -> 513.6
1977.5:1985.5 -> 300.7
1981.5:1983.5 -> 343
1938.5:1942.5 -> 431.2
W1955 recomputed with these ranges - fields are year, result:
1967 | 512.7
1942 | 431.2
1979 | 426.3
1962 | 571.4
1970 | 513.6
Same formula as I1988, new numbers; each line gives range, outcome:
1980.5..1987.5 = 400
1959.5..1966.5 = 571.4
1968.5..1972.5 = 534.3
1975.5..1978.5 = 468.5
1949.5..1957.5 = 531.6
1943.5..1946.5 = 459.3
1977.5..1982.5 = 456.5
